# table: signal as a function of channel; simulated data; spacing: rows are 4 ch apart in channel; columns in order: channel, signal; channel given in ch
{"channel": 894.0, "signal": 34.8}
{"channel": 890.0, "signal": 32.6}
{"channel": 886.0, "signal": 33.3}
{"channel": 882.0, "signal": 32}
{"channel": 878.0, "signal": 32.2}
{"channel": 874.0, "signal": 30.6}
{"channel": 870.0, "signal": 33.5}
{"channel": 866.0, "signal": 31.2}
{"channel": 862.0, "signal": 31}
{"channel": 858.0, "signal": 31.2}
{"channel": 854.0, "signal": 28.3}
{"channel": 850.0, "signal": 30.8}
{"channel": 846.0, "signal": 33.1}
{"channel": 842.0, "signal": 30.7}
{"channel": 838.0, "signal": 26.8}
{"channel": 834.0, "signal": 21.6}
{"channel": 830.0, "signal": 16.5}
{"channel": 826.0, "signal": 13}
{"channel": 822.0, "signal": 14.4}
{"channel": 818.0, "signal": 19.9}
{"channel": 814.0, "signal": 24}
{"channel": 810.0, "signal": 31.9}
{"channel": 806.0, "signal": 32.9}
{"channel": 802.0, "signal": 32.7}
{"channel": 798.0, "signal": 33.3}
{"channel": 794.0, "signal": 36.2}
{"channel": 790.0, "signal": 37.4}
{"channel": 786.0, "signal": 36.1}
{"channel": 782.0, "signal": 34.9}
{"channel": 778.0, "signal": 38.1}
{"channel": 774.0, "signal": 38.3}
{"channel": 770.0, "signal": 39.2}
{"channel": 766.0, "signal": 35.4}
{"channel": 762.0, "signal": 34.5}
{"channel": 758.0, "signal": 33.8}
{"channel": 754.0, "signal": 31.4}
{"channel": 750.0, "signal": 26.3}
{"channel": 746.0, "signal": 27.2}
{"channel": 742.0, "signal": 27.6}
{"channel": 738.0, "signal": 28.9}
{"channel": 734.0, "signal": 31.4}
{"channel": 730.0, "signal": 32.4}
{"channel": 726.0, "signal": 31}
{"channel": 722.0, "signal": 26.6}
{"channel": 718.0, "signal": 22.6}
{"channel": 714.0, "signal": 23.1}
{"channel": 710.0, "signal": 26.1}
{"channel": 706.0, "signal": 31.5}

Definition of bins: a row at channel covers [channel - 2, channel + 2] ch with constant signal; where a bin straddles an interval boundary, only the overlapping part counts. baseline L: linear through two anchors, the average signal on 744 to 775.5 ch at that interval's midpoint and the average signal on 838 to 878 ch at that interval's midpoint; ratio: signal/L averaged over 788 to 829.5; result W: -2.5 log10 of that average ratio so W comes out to 0.183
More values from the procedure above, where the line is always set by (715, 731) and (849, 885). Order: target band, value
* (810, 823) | 0.35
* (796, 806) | -0.12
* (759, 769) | -0.23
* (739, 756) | 0.00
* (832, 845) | 0.14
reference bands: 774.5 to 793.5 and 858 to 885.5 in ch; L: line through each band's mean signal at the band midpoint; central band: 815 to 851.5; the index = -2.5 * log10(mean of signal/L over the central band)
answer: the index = 0.42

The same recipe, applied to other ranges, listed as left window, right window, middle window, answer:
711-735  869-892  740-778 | -0.147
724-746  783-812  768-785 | -0.143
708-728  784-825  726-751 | -0.098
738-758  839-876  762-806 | -0.214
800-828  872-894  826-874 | 0.022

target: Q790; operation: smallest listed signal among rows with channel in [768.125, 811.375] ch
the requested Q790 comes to 31.9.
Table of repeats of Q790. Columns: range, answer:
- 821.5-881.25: 13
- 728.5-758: 26.3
